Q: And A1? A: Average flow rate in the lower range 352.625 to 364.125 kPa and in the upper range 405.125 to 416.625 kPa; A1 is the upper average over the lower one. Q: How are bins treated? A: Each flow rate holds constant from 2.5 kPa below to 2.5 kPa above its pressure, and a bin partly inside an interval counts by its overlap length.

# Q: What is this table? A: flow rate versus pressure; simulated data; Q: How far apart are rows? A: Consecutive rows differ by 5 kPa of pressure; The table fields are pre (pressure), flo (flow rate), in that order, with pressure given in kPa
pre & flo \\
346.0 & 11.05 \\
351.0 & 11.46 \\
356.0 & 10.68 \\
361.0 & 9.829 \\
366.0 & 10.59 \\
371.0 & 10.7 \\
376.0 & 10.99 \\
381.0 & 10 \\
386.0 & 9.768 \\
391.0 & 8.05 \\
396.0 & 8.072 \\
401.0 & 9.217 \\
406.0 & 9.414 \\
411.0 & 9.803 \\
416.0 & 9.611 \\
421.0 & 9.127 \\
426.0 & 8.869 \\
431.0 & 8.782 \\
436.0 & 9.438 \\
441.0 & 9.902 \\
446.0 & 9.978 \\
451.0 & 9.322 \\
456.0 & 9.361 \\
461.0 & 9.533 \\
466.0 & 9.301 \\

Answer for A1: 0.9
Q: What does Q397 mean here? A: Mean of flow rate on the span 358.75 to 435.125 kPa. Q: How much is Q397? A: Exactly 9.52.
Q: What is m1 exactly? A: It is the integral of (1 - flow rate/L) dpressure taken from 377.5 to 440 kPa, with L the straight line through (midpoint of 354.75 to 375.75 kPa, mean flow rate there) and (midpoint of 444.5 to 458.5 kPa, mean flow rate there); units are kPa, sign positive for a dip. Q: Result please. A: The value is 4.85 kPa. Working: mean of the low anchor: 10.5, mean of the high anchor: 9.52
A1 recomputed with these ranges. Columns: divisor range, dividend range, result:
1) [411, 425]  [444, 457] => 1.02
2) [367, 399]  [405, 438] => 0.96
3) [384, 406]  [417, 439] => 1.03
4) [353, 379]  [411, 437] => 0.87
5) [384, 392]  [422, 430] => 0.99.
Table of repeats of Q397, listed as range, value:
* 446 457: 9.48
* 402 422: 9.5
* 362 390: 10.3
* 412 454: 9.39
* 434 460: 9.6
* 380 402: 8.94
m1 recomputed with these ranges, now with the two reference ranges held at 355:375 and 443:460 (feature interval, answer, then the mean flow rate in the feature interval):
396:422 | 1.78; 9.32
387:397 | 1.84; 8.32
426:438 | 0.89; 9.05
